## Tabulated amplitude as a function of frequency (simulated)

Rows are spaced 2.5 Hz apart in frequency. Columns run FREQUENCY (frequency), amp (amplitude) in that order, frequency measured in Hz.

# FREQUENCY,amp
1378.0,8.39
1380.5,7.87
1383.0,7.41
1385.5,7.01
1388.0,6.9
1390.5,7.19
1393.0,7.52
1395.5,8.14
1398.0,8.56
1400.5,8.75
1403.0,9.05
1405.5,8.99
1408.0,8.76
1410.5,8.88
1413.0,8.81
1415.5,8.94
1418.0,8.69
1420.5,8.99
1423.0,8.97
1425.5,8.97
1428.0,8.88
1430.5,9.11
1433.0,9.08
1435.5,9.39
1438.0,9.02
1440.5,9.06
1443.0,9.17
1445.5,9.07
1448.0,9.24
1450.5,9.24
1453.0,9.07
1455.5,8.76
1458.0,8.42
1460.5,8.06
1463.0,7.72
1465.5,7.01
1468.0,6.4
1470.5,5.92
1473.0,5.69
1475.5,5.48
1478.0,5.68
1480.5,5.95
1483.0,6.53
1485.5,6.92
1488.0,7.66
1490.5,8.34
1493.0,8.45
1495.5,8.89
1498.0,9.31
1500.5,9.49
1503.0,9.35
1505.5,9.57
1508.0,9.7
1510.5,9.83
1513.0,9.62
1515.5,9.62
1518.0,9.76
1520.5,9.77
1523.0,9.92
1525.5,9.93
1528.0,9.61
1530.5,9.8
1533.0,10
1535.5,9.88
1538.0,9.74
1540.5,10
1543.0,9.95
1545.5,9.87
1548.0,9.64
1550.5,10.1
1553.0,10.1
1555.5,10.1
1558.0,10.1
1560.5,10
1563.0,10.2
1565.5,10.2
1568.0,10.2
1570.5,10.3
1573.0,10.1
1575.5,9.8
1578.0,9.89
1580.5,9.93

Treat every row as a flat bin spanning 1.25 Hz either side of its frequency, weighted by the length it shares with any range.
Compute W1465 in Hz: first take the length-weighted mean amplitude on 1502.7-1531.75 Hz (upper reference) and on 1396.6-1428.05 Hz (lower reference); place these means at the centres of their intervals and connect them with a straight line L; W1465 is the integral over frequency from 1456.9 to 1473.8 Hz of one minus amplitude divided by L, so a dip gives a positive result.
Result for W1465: 4.1 Hz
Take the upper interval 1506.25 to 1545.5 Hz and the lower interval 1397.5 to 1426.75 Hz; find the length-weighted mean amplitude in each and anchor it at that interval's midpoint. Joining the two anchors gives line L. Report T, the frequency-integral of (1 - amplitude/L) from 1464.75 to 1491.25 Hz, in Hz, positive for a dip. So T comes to 8.3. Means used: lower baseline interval 8.87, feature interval 6.46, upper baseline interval 9.81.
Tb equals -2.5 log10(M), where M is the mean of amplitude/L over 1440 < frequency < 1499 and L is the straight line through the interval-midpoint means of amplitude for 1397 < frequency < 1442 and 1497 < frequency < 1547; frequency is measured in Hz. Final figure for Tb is 0.20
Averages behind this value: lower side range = 8.94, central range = 7.73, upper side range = 9.74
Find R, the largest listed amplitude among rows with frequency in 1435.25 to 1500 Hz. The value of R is 9.39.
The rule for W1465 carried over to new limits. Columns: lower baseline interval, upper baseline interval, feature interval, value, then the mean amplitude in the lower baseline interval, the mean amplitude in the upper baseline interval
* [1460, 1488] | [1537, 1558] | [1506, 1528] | -3.2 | 6.5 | 9.95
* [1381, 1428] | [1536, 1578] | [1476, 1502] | 4.5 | 8.37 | 10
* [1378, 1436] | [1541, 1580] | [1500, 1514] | -0.2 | 8.46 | 10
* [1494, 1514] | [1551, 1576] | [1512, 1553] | -0.3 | 9.46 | 10.1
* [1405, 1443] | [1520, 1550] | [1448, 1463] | 0.9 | 8.98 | 9.85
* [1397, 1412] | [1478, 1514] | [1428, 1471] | 0.7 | 8.84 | 8.44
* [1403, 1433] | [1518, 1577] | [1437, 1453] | 0.0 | 8.92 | 9.97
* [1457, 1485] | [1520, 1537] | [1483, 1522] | -2.8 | 6.62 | 9.85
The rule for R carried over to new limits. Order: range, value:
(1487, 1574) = 10.3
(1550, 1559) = 10.1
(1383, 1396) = 8.14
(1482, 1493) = 8.45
